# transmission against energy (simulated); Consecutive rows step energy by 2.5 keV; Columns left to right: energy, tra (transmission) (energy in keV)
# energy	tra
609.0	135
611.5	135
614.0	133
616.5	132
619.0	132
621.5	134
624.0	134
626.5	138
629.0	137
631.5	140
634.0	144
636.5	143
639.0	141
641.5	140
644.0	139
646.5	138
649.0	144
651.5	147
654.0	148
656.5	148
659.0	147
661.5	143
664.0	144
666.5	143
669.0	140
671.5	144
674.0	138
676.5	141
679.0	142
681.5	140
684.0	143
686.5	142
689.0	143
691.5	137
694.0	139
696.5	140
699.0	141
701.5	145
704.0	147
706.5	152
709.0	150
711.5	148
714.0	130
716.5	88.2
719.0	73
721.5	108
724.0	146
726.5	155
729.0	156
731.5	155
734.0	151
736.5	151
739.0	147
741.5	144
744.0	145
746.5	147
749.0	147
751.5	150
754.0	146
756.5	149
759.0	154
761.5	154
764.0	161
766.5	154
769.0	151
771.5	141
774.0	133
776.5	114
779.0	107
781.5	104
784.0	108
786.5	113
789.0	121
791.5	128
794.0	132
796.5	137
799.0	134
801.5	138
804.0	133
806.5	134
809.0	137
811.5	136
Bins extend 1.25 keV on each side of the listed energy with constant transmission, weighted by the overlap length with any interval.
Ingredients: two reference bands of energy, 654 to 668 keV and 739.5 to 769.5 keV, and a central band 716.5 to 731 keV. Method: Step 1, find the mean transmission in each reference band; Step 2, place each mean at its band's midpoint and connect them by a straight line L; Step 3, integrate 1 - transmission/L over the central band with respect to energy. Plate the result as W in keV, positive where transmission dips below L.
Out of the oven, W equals 2.23 keV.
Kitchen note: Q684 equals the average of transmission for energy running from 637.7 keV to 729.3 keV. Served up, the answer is 139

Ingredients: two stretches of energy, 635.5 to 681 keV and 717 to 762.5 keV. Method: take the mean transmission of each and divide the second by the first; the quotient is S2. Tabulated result 1.0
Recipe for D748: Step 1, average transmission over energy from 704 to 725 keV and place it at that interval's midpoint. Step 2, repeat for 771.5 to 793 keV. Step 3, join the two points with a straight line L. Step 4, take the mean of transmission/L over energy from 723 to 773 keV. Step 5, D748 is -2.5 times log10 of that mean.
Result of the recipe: -0.23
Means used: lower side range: 125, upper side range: 118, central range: 150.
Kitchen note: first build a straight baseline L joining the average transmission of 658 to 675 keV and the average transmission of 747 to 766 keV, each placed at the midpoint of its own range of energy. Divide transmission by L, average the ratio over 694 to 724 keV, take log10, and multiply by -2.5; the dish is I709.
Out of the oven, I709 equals 0.13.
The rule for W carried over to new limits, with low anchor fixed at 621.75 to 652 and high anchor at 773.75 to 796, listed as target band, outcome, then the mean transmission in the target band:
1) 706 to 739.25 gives -2.29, 136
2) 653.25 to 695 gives -2.48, 142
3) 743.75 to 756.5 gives -2.53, 147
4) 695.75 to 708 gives -1.42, 145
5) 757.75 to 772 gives -3.82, 153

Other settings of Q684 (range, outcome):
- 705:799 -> 136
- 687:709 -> 143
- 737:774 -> 149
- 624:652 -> 141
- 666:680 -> 141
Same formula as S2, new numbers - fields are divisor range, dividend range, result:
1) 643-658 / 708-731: 0.89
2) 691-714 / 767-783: 0.88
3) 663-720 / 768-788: 0.88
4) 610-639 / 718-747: 1.03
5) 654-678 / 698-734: 0.95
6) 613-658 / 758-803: 0.95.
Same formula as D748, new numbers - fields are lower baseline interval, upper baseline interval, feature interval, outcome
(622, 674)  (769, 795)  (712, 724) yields 0.22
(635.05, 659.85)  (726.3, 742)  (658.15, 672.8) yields 0.01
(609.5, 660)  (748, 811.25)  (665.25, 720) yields 0.01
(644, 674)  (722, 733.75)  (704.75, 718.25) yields 0.13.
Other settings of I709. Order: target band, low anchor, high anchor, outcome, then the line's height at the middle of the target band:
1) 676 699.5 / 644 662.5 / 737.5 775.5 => 0.04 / 146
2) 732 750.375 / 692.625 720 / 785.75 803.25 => -0.13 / 131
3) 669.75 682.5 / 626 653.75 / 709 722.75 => -0.11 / 128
